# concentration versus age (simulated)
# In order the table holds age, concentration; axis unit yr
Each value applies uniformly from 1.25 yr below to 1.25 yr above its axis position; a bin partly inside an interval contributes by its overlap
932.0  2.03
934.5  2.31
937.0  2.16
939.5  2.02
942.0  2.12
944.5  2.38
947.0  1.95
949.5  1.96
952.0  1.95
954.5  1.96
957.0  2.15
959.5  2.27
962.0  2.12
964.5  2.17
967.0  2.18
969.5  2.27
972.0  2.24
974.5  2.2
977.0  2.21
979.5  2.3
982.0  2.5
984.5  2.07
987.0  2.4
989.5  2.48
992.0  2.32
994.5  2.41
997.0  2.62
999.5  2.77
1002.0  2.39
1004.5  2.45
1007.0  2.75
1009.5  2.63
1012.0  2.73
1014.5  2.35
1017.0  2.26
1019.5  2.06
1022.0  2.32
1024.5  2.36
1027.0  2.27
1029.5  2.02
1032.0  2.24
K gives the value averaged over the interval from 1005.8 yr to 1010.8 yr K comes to 2.69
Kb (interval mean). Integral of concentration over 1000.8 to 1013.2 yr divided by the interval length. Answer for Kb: 2.59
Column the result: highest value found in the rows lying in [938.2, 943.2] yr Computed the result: 2.12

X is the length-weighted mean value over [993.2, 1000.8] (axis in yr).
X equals 2.6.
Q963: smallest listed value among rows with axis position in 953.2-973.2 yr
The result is 1.96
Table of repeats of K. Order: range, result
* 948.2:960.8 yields 2.06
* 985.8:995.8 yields 2.4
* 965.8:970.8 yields 2.23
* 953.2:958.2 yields 2.05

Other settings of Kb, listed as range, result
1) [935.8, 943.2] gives 2.1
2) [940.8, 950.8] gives 2.1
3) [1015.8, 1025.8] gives 2.25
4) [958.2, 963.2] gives 2.2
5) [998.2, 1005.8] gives 2.54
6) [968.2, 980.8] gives 2.24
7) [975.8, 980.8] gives 2.26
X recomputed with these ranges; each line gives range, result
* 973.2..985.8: 2.26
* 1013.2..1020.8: 2.23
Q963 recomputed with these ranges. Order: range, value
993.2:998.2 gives 2.41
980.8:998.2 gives 2.07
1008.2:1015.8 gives 2.35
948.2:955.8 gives 1.95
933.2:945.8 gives 2.02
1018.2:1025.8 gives 2.06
